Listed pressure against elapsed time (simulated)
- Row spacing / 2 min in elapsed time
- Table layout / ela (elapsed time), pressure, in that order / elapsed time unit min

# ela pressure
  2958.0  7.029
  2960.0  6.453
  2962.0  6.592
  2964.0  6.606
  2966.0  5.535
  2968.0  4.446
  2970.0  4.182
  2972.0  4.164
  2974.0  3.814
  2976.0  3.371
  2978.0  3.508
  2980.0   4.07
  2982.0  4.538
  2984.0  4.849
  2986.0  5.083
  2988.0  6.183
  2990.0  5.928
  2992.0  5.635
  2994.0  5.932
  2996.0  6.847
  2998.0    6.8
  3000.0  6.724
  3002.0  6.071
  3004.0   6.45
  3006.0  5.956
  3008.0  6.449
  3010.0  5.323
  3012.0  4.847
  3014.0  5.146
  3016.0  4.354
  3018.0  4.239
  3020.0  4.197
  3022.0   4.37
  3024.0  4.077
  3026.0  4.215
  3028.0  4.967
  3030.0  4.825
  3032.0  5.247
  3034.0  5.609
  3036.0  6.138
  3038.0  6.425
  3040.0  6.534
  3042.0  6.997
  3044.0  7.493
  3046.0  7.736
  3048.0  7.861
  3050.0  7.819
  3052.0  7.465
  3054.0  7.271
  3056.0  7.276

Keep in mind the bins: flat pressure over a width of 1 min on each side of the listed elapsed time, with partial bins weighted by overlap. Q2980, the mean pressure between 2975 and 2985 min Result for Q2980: 4.07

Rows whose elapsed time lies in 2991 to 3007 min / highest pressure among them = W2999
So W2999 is 6.847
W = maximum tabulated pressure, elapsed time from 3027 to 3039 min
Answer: 6.425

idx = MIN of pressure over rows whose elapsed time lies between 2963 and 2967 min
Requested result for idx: 5.535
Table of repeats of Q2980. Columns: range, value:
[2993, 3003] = 6.47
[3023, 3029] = 4.42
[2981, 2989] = 5.16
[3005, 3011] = 5.91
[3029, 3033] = 5.04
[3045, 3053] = 7.72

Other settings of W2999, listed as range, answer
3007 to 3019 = 6.449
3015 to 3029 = 4.967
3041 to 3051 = 7.861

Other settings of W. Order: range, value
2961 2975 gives 6.606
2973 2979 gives 3.814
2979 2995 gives 6.183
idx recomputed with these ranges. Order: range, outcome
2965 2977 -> 3.371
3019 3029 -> 4.077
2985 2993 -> 5.083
